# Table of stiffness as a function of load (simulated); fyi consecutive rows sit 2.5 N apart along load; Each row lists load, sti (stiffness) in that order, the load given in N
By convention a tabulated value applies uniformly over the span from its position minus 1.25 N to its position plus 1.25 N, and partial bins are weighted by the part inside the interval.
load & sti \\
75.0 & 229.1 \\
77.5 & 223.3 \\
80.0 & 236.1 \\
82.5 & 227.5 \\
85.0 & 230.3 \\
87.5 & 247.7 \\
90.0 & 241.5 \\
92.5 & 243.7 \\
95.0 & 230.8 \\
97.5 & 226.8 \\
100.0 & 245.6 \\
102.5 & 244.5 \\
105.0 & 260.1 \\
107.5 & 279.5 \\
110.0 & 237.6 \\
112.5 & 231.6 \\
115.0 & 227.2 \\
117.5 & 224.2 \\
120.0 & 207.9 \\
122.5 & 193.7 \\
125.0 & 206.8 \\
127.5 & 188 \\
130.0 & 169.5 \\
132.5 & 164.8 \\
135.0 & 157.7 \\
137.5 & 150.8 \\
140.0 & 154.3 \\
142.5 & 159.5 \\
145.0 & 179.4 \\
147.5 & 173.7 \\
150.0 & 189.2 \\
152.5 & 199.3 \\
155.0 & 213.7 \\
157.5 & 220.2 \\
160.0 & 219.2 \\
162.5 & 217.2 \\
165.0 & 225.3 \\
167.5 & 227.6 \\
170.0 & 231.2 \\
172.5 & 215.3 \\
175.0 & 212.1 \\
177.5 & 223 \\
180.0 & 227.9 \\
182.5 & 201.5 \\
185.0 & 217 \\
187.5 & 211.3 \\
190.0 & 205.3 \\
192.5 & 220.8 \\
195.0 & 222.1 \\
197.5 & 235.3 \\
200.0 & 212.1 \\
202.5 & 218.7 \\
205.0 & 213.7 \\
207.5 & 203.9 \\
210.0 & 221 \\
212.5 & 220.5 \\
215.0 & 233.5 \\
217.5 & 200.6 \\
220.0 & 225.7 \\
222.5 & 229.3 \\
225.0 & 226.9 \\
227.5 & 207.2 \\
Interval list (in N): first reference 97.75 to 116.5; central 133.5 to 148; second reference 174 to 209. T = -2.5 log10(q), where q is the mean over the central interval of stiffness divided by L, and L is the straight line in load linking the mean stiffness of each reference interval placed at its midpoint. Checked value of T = 0.40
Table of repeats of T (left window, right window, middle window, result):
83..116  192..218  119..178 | 0.18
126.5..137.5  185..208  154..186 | -0.12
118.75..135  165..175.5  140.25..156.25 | 0.12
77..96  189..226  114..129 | 0.12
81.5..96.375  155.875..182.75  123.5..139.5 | 0.31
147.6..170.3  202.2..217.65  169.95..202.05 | -0.01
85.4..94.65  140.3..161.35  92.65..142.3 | 0.05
